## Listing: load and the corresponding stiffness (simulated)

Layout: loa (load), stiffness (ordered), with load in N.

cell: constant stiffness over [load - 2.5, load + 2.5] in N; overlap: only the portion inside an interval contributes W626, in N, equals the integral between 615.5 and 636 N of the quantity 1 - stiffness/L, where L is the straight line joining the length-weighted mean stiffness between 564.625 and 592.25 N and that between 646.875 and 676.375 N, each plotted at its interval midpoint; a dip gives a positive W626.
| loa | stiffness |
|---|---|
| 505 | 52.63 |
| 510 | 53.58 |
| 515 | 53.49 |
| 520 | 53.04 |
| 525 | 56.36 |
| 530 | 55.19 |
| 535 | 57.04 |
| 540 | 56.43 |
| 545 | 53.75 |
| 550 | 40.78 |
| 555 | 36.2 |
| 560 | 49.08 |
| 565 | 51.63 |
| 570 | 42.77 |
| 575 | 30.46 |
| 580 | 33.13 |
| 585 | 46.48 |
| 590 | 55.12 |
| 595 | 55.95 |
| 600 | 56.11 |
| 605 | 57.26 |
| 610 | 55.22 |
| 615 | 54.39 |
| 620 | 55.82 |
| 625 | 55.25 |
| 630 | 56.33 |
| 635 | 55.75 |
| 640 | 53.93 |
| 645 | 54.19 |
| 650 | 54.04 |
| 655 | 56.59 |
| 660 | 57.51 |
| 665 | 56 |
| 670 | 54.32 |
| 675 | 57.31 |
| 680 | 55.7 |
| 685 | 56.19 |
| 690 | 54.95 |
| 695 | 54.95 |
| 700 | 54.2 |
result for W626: -2.27 N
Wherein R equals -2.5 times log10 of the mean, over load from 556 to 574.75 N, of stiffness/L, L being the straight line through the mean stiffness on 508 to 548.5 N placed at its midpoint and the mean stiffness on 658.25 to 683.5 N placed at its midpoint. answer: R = 0.22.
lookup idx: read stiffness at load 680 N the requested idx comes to 55.7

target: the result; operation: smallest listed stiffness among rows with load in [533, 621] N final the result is 30.46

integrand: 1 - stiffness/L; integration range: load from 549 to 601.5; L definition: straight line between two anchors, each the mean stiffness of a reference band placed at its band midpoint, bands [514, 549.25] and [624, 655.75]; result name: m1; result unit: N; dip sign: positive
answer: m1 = 9.13 N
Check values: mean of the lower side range 54.4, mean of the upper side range 55.1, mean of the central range 45.2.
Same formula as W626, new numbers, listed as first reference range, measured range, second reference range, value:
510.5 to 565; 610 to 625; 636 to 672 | -0.3 N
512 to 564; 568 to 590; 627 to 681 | 5.3 N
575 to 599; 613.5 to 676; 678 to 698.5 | -4.8 N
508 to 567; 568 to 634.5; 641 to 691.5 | 3.7 N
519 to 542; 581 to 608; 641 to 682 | 1.3 N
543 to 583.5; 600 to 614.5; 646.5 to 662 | -2.1 N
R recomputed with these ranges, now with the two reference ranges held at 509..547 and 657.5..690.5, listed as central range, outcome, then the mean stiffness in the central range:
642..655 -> 0.025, 54.6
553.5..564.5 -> 0.225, 44.9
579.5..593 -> 0.177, 47.1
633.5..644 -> 0.022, 54.7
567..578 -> 0.432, 37.1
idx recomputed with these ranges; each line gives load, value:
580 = 33.13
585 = 46.48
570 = 42.77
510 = 53.58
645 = 54.19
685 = 56.19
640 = 53.93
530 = 55.19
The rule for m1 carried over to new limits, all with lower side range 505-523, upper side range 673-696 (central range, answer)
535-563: 2.9 N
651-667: -0.3 N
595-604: -0.3 N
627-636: -0.2 N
